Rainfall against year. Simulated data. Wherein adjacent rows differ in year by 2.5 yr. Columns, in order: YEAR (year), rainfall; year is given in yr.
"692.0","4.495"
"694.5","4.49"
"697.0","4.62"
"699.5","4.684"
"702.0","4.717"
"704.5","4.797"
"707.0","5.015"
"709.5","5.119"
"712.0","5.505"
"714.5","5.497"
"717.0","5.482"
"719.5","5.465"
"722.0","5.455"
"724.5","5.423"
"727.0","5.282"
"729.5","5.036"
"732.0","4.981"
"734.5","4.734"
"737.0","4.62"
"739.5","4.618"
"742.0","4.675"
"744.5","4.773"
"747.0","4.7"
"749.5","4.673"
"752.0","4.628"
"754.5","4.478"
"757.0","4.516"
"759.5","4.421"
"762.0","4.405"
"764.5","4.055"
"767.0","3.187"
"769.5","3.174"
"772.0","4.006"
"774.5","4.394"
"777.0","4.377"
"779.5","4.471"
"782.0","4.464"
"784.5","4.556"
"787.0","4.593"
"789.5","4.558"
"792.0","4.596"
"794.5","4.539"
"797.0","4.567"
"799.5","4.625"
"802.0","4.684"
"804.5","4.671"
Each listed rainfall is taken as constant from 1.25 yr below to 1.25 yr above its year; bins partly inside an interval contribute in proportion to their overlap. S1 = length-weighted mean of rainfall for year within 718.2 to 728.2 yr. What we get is 5.41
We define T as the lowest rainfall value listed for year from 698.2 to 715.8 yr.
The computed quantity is 4.684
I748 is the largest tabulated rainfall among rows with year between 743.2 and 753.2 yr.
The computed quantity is 4.773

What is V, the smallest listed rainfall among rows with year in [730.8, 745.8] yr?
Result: 4.618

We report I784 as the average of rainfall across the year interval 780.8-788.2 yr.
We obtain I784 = 4.54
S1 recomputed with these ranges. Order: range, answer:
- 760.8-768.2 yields 3.88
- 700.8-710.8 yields 4.92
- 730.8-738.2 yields 4.78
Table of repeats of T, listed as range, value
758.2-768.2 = 3.187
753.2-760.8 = 4.421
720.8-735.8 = 4.734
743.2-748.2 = 4.7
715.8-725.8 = 5.423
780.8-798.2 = 4.464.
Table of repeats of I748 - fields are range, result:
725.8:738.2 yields 5.282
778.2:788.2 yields 4.593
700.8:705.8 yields 4.797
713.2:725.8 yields 5.497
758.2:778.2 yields 4.421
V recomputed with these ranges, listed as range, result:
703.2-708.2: 4.797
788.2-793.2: 4.558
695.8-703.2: 4.62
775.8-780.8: 4.377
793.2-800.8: 4.539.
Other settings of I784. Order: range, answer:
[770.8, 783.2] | 4.34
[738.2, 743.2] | 4.65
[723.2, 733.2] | 5.18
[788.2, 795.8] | 4.56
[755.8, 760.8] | 4.47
